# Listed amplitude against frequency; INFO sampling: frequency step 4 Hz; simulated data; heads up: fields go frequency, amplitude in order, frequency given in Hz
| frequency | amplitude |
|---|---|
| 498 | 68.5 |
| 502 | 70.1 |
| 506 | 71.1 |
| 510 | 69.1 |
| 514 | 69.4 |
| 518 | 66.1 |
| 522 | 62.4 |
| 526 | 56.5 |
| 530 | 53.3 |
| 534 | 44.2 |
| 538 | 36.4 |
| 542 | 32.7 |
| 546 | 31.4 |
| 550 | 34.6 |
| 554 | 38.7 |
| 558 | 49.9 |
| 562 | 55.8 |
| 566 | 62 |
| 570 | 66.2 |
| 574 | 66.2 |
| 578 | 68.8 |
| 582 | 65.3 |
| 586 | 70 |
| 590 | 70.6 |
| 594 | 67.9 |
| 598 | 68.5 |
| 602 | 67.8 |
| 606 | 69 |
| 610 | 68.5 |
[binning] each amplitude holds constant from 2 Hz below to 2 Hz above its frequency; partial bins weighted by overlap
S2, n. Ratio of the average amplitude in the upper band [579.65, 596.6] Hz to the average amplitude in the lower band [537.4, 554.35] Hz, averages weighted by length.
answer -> 2.00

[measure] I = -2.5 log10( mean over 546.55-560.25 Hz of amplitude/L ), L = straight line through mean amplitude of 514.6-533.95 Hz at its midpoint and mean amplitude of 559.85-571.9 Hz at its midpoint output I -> 0.44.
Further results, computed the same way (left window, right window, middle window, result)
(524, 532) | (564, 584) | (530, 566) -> 0.373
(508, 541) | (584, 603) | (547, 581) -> 0.167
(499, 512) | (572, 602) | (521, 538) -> 0.324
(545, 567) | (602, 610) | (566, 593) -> -0.200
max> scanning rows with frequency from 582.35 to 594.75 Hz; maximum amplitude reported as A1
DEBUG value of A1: 70.6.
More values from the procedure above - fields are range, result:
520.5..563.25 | 62.4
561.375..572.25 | 66.2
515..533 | 66.1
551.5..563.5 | 55.8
